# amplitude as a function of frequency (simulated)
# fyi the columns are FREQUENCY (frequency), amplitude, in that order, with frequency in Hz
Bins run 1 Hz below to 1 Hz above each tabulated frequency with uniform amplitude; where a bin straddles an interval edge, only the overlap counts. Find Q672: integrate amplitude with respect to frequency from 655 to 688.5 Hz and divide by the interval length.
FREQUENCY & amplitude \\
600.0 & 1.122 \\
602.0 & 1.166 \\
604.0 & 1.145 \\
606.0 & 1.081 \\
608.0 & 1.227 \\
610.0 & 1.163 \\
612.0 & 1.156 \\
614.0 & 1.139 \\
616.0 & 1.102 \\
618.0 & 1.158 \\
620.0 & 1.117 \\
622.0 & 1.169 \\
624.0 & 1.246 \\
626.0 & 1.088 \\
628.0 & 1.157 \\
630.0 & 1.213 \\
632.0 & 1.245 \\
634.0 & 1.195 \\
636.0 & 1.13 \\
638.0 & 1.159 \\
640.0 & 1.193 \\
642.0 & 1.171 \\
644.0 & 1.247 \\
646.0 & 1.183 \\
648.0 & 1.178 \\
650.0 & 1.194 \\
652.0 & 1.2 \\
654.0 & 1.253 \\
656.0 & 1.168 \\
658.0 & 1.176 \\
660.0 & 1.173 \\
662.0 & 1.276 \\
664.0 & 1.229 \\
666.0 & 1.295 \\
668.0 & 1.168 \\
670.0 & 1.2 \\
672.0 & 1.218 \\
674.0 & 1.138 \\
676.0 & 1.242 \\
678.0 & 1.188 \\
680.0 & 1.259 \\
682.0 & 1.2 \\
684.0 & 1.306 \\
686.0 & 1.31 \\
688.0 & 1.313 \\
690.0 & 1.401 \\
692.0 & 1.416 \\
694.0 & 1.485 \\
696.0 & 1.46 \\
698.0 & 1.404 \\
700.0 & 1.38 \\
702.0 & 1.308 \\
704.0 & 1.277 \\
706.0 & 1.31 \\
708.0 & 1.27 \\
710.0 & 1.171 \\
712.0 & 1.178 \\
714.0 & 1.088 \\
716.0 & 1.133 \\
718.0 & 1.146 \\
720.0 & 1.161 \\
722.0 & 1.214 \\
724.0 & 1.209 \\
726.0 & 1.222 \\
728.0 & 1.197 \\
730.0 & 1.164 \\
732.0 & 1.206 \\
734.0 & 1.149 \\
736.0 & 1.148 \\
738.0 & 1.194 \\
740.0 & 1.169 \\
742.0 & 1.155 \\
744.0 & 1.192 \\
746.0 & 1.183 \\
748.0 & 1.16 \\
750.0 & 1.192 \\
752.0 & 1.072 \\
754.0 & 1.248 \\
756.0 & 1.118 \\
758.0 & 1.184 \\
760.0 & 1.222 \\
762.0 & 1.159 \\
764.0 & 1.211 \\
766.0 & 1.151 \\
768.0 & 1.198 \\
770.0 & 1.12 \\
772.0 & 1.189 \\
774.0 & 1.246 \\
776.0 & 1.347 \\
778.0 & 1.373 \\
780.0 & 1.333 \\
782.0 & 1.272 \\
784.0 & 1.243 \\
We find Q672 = 1.23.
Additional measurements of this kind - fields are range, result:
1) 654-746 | 1.24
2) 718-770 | 1.18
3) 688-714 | 1.33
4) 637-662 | 1.19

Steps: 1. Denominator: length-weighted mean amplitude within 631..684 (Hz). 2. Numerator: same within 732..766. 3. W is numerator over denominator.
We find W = 0.97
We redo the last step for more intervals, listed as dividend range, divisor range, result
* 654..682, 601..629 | 1.05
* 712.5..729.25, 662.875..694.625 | 0.92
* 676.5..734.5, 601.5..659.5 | 1.07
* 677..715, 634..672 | 1.08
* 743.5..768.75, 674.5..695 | 0.90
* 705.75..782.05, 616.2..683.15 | 1.00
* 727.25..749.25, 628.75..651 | 0.99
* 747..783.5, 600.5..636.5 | 1.04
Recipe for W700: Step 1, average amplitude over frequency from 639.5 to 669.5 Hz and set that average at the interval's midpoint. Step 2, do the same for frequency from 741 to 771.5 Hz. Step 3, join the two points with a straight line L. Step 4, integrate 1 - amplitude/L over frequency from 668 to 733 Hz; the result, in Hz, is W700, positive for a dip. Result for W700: -3.4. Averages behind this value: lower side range 1.21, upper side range 1.17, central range 1.25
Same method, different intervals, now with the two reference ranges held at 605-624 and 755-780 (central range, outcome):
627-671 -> -1.31 Hz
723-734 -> 0.03 Hz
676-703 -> -3.53 Hz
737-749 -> 0.29 Hz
